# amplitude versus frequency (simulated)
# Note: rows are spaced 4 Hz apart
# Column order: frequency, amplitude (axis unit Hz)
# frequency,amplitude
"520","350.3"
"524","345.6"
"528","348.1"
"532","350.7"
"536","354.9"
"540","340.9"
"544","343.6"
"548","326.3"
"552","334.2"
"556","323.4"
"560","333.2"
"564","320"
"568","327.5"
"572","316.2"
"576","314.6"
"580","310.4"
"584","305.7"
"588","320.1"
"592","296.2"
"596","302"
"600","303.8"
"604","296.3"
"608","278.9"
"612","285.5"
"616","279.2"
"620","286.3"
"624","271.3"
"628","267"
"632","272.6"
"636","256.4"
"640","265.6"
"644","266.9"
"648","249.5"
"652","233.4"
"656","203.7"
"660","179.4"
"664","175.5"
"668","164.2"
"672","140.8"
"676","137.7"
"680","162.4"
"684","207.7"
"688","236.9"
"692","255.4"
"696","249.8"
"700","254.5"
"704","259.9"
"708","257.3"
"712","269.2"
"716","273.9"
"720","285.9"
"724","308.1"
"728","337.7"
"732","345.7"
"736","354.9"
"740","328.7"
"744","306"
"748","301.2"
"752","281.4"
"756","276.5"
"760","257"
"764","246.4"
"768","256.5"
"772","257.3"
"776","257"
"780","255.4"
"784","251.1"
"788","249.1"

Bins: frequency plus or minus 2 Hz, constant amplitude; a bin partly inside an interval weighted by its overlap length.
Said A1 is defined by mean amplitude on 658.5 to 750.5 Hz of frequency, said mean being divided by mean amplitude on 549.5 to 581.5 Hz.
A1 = 0.8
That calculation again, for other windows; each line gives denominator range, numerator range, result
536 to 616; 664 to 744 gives 0.81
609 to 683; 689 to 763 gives 1.26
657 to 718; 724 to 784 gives 1.35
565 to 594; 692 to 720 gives 0.84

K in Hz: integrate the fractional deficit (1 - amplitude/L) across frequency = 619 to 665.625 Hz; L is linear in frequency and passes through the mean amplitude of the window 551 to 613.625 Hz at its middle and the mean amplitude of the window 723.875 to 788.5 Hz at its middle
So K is 9.1 Hz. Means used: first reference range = 310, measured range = 244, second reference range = 287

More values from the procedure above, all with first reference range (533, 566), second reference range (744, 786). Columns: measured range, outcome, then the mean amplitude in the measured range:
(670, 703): 9.45 Hz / 207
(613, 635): 2.57 Hz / 275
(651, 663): 3.99 Hz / 201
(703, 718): 0.95 Hz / 265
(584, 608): 1.38 Hz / 302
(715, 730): -1.27 Hz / 303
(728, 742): -3.39 Hz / 342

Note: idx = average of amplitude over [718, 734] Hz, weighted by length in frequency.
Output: 319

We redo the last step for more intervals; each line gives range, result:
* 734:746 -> 330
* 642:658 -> 238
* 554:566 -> 326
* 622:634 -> 270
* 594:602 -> 303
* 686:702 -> 249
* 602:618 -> 285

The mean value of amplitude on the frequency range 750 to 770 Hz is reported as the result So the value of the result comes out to 264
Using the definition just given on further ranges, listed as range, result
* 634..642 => 261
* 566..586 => 315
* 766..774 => 257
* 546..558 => 328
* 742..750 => 304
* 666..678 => 148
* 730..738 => 350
